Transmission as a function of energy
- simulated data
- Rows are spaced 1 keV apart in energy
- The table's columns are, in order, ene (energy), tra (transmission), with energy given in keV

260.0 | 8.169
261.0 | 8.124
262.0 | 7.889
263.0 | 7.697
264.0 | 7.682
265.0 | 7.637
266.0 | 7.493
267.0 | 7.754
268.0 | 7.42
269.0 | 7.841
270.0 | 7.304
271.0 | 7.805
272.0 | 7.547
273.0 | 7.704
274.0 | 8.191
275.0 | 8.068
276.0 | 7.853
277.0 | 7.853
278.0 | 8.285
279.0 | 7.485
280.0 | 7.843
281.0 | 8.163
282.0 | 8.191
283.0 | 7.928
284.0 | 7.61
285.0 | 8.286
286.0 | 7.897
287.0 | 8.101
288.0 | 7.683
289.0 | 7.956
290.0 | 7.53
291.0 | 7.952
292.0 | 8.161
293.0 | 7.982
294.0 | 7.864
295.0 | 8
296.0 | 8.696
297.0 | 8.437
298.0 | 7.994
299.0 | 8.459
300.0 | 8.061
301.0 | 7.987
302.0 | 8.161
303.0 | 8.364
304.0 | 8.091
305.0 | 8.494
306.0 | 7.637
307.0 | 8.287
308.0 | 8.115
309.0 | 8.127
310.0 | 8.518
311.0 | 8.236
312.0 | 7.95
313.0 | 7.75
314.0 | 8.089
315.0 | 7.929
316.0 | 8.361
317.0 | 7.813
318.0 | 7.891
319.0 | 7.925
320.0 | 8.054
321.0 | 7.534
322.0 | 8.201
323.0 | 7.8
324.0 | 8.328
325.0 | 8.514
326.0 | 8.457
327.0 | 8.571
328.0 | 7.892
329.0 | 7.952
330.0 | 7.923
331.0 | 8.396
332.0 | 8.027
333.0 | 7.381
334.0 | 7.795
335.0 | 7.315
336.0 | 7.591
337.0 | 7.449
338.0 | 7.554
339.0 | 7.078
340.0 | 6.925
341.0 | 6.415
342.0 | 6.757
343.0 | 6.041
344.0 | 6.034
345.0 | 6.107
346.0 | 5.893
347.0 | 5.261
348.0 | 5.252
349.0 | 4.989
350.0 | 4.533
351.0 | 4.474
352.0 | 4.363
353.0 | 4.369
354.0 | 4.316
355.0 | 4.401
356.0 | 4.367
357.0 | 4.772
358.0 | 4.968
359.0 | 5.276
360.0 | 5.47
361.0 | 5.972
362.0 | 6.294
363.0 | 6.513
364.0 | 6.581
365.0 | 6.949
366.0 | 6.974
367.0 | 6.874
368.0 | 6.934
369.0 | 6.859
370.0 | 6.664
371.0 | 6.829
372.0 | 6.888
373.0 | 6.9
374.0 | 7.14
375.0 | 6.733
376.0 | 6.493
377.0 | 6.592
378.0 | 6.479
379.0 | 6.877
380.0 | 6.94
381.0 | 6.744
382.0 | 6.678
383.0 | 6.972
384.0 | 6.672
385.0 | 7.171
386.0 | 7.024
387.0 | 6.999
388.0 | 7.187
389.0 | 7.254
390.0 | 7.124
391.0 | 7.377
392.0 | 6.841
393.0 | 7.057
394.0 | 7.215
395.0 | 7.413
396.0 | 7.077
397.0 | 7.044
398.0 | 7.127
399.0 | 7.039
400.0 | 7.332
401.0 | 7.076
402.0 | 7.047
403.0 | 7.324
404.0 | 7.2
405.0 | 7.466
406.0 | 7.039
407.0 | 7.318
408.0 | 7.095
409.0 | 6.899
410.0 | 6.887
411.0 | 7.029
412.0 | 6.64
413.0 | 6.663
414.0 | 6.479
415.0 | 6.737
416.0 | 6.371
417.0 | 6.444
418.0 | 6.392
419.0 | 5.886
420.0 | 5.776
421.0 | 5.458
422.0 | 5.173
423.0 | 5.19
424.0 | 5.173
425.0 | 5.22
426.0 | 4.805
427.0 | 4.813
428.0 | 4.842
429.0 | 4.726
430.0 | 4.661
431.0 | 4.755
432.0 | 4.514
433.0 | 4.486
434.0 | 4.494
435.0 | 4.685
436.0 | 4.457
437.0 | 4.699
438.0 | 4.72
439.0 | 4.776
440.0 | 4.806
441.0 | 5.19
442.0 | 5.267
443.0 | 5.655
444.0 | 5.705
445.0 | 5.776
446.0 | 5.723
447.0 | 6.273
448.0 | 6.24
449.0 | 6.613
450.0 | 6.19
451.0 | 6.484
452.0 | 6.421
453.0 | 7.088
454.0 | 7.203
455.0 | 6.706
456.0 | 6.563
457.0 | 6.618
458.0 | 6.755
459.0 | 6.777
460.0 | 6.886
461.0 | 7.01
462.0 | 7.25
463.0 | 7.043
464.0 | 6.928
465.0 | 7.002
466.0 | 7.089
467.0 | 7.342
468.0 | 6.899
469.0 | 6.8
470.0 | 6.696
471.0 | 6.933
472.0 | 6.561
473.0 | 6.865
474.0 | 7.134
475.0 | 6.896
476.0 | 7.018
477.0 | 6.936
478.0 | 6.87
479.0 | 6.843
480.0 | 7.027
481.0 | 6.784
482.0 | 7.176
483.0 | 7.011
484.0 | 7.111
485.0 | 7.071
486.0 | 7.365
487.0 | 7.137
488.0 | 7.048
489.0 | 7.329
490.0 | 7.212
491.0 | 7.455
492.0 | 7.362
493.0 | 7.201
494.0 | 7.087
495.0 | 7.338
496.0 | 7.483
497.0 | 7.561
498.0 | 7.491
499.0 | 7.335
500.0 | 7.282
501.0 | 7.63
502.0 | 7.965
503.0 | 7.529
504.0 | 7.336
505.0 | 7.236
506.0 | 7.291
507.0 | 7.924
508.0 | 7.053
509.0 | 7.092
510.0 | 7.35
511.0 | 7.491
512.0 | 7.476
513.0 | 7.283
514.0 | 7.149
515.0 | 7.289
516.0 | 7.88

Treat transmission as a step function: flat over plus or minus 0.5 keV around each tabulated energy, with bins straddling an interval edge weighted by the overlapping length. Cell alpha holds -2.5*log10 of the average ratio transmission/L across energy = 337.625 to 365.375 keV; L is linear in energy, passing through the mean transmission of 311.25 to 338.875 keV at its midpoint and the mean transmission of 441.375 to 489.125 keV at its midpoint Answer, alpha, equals 0.342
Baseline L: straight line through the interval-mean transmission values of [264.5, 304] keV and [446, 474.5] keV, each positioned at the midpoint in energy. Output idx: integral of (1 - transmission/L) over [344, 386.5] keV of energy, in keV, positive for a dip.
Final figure 7.7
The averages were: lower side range 7.94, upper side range 6.78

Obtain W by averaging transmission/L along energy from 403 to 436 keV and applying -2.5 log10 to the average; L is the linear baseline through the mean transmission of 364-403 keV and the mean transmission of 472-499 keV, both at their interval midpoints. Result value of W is 0.20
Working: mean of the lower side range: 6.96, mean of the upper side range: 7.14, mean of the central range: 5.85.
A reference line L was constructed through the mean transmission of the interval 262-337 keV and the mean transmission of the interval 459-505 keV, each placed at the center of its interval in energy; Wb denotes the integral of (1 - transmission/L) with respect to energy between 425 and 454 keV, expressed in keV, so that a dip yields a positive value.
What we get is 7.8 keV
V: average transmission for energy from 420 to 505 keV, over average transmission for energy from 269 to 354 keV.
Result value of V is 0.8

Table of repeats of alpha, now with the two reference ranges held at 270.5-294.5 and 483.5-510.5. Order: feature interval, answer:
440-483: 0.12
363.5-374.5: 0.12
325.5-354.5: 0.18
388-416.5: 0.08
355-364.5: 0.36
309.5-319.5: -0.03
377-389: 0.11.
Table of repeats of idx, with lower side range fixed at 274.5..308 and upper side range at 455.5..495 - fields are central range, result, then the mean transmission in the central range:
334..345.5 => 1.3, 6.88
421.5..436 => 4.9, 4.81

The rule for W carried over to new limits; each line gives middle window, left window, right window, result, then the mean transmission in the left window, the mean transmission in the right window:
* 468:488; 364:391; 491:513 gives 0.05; 6.89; 7.4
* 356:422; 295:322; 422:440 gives -0.14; 8.11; 4.78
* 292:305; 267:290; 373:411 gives -0.07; 7.85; 7.02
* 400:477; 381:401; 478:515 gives 0.16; 7.08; 7.29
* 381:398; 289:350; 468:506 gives 0.06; 7.65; 7.16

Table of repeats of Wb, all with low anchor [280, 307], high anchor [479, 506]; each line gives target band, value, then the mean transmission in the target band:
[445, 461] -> 1.9 keV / 6.56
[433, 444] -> 3.8 keV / 4.89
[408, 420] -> 1.6 keV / 6.57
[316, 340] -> 0.2 keV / 7.88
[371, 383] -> 1.5 keV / 6.78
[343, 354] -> 3.8 keV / 5.13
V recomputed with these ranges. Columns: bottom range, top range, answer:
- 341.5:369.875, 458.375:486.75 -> 1.24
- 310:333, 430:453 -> 0.67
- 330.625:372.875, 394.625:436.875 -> 0.98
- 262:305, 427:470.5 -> 0.75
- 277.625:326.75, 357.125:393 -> 0.83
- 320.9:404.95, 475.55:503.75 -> 1.08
